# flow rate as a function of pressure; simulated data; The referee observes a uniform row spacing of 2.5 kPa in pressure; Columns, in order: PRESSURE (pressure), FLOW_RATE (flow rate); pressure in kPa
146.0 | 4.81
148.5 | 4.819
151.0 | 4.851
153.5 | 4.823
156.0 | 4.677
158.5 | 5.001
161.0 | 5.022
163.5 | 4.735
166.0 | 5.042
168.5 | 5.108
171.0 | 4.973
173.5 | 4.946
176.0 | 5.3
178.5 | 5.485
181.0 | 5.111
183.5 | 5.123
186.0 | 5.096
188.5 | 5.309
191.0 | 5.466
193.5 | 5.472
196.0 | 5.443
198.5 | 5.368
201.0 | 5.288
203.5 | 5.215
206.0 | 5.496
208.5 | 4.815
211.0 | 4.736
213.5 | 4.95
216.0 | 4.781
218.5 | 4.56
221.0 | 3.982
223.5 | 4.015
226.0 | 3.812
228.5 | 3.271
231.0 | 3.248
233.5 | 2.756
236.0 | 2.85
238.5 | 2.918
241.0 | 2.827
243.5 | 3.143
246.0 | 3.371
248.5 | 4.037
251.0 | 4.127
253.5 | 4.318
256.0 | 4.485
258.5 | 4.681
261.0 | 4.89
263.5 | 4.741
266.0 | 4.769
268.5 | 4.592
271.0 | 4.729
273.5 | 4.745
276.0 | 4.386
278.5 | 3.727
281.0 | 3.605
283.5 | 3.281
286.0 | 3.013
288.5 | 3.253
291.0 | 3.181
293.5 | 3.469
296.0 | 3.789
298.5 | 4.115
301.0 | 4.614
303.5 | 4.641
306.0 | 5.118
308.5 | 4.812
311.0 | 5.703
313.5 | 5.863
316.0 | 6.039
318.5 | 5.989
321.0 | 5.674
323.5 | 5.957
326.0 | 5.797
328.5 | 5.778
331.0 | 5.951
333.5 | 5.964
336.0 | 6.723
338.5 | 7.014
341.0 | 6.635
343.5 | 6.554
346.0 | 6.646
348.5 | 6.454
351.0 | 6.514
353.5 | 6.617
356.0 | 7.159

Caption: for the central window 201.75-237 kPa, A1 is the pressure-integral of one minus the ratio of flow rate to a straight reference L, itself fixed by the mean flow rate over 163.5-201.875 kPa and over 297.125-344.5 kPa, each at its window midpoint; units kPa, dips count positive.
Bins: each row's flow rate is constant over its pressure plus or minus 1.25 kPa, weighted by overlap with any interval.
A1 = 7.5 kPa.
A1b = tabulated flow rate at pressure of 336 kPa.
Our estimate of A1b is 6.723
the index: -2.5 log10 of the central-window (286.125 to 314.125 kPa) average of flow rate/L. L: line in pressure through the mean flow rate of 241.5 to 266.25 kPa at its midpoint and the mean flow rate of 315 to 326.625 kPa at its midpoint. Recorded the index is 0.241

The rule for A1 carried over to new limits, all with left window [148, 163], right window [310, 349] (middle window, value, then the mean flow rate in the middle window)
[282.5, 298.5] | 6.76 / 3.39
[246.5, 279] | 6.87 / 4.47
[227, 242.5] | 6.99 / 2.99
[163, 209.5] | -1.07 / 5.21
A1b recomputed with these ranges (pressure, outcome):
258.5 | 4.681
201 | 5.288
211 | 4.736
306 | 5.118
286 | 3.013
